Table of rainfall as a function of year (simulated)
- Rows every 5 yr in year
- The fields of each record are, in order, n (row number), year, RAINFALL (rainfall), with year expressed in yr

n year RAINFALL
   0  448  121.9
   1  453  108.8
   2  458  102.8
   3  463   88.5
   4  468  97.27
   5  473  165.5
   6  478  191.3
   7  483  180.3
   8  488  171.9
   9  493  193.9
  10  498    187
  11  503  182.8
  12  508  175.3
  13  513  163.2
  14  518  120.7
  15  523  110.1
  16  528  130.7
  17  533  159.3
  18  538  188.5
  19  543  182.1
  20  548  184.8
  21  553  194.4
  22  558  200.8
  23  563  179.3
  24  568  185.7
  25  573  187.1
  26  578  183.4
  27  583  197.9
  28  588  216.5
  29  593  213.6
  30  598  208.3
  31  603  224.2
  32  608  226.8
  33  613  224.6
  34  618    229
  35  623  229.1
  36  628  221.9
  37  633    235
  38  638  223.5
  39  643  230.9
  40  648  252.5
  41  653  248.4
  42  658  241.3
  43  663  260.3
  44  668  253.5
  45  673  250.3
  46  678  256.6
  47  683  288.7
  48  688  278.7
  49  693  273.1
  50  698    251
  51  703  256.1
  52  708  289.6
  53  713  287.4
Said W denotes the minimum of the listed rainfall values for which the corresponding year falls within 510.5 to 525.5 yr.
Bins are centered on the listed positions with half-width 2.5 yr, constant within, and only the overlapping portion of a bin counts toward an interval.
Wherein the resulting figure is 110.1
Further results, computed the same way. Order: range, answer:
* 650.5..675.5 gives 241.3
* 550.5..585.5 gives 179.3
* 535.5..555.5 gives 182.1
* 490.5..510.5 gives 175.3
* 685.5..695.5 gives 273.1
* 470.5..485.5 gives 165.5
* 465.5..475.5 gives 97.27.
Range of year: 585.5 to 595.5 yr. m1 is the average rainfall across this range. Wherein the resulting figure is 215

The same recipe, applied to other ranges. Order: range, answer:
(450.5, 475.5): 113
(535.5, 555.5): 187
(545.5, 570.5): 189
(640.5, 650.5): 242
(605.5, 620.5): 227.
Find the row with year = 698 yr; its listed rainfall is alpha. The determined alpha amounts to 251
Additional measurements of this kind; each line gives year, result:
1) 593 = 213.6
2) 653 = 248.4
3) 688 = 278.7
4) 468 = 97.27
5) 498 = 187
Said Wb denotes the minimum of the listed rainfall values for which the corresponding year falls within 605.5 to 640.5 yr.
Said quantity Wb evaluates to 221.9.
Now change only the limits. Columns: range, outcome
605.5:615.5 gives 224.6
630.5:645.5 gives 223.5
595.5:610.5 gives 208.3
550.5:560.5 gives 194.4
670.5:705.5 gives 250.3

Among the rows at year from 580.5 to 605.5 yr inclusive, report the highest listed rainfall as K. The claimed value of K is 224.2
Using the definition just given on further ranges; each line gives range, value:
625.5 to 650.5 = 252.5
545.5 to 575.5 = 200.8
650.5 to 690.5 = 288.7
